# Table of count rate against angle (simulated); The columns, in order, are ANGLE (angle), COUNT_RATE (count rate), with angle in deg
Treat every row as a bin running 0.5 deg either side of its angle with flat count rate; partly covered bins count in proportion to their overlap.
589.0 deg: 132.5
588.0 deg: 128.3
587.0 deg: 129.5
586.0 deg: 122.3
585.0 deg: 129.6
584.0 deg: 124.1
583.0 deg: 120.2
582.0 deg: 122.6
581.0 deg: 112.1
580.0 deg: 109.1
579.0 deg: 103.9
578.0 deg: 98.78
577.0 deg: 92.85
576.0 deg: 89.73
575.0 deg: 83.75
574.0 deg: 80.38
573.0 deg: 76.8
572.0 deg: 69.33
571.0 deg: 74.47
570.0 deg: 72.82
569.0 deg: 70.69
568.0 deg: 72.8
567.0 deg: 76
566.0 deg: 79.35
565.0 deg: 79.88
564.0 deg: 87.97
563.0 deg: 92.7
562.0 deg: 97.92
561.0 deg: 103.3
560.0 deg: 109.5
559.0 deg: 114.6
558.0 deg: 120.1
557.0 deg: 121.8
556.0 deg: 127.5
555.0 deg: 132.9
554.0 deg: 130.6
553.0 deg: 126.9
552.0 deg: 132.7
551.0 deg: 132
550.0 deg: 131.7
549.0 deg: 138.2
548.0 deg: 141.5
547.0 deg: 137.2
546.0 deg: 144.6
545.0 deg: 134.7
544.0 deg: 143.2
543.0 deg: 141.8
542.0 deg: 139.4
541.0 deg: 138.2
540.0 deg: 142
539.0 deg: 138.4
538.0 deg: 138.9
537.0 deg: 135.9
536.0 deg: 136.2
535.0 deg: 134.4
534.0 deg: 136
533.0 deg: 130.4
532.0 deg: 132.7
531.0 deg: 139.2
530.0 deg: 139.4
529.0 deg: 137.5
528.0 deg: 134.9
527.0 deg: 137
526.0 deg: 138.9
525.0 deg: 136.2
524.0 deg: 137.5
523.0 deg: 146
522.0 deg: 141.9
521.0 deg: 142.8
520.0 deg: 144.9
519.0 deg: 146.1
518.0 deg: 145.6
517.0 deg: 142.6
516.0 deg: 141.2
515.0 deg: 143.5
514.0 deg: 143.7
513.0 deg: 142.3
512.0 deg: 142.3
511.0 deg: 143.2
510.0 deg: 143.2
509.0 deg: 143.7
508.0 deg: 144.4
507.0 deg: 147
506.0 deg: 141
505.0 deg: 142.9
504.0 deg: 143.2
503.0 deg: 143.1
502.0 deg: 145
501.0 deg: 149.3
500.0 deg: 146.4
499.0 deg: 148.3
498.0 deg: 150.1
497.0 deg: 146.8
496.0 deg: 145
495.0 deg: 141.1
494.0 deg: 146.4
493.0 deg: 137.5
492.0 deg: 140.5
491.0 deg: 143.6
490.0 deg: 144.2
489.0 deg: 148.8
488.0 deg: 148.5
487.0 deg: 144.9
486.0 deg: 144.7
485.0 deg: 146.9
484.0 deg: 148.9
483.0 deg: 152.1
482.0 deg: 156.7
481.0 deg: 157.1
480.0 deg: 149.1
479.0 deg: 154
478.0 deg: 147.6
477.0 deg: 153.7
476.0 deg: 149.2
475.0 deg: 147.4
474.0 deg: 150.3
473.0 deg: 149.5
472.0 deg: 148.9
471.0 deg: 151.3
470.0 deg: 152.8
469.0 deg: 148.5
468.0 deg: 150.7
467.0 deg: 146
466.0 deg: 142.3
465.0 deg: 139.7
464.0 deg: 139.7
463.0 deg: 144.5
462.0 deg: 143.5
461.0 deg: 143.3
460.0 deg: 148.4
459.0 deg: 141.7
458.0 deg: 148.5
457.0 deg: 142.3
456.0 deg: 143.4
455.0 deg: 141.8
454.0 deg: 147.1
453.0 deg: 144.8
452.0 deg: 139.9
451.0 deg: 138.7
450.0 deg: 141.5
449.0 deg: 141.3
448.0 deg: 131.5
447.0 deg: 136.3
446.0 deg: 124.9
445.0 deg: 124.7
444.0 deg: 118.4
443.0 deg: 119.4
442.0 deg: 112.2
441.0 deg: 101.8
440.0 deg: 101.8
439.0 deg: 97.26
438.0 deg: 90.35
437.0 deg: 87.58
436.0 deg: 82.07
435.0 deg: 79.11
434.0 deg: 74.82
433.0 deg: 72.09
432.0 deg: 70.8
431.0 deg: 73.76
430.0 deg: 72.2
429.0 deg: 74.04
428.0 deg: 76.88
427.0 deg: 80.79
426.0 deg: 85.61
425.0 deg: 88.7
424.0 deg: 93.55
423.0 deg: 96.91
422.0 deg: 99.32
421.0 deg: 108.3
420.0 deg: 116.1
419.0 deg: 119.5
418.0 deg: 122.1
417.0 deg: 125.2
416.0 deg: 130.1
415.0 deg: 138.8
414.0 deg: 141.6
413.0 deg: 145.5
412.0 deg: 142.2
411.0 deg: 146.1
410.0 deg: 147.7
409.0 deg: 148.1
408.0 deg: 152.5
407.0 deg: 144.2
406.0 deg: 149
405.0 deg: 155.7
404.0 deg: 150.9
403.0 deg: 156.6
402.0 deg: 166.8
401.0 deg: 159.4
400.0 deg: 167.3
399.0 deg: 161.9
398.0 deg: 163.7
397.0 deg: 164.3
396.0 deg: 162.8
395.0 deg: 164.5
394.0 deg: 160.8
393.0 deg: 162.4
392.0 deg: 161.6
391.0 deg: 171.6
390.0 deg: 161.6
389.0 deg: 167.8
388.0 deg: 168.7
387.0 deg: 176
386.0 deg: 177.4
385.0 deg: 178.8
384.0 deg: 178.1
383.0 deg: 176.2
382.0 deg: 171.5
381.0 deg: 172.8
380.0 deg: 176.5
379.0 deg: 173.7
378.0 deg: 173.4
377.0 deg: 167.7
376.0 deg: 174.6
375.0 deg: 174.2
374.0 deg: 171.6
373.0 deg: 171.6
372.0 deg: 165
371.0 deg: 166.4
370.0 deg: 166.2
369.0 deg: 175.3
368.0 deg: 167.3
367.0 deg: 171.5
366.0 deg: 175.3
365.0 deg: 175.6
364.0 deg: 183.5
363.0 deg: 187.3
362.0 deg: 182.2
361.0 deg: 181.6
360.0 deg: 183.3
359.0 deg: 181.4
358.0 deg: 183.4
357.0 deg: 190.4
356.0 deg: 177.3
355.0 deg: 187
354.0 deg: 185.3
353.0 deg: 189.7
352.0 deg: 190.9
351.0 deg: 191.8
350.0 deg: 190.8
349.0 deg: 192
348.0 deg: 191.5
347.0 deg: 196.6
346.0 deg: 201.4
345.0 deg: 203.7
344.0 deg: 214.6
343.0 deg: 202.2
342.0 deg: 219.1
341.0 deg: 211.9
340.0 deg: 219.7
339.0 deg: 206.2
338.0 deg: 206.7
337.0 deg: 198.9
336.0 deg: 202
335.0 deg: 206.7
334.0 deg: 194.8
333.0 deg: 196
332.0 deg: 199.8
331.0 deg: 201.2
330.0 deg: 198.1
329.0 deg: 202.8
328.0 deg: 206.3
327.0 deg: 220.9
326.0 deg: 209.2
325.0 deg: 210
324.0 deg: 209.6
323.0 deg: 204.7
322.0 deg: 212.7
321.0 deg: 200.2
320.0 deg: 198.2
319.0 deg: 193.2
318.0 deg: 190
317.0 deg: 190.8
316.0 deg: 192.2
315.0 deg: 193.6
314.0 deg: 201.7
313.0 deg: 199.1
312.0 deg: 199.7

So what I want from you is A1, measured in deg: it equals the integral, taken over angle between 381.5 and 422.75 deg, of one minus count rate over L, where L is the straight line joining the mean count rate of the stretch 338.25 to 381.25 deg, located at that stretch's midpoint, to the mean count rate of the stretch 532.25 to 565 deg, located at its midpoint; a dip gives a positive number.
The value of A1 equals 4.9 deg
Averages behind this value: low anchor 185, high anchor 128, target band 152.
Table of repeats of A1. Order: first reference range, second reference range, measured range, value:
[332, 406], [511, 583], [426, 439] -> 6.6 deg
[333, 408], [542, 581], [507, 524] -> -2.5 deg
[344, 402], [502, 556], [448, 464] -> 1.4 deg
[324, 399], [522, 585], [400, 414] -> 1.5 deg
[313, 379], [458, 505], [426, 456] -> 9.9 deg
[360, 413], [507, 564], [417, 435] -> 7.7 deg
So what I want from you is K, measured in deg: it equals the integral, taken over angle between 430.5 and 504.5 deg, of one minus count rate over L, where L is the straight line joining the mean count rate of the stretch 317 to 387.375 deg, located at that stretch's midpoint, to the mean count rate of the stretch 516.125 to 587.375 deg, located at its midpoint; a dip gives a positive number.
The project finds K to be 6.7 deg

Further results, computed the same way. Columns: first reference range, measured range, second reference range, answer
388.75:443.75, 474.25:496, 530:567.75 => -4.0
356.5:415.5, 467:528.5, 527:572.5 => -5.0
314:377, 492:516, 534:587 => -1.7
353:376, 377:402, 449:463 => -0.1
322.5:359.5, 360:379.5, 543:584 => 1.4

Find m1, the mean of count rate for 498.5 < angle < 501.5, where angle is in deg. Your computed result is 148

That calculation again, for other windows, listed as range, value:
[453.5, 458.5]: 145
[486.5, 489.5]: 147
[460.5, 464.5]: 143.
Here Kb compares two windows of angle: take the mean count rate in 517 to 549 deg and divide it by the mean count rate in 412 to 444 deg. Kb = 1.39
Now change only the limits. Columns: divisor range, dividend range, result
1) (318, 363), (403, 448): 0.57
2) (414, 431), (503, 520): 1.41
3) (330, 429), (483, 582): 0.77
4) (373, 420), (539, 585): 0.70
